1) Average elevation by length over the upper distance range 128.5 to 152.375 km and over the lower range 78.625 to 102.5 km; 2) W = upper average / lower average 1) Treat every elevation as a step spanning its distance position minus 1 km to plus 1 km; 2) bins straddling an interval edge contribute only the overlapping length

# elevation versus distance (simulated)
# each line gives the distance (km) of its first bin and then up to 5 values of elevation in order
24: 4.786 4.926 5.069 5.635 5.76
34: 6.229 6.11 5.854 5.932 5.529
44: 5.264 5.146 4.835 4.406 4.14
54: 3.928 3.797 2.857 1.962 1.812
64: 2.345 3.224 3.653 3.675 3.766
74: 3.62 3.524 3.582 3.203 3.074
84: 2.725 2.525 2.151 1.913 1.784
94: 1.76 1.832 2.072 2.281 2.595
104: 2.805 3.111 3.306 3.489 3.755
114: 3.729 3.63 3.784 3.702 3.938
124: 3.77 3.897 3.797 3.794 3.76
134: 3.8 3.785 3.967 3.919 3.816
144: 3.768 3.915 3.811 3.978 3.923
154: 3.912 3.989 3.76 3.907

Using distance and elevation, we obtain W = 1.65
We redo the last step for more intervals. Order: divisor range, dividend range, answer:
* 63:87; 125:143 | 1.18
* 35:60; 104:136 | 0.78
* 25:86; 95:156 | 0.85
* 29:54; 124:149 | 0.72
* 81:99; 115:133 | 1.72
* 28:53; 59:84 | 0.58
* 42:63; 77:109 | 0.65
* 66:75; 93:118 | 0.80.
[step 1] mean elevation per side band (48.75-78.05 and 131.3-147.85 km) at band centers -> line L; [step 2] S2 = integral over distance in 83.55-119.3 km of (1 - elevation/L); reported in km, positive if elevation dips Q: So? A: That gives 8.6 km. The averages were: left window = 3.36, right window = 3.84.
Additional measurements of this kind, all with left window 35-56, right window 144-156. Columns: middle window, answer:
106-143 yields 3.9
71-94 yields 9.0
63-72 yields 2.8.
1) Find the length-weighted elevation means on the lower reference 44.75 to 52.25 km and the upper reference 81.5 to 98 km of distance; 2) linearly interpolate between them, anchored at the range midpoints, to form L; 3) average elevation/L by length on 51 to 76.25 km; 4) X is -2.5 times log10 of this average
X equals 0.15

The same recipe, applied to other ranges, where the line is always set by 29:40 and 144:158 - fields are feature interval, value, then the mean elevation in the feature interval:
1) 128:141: 0.09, 3.83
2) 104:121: 0.28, 3.52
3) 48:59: 0.39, 3.92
